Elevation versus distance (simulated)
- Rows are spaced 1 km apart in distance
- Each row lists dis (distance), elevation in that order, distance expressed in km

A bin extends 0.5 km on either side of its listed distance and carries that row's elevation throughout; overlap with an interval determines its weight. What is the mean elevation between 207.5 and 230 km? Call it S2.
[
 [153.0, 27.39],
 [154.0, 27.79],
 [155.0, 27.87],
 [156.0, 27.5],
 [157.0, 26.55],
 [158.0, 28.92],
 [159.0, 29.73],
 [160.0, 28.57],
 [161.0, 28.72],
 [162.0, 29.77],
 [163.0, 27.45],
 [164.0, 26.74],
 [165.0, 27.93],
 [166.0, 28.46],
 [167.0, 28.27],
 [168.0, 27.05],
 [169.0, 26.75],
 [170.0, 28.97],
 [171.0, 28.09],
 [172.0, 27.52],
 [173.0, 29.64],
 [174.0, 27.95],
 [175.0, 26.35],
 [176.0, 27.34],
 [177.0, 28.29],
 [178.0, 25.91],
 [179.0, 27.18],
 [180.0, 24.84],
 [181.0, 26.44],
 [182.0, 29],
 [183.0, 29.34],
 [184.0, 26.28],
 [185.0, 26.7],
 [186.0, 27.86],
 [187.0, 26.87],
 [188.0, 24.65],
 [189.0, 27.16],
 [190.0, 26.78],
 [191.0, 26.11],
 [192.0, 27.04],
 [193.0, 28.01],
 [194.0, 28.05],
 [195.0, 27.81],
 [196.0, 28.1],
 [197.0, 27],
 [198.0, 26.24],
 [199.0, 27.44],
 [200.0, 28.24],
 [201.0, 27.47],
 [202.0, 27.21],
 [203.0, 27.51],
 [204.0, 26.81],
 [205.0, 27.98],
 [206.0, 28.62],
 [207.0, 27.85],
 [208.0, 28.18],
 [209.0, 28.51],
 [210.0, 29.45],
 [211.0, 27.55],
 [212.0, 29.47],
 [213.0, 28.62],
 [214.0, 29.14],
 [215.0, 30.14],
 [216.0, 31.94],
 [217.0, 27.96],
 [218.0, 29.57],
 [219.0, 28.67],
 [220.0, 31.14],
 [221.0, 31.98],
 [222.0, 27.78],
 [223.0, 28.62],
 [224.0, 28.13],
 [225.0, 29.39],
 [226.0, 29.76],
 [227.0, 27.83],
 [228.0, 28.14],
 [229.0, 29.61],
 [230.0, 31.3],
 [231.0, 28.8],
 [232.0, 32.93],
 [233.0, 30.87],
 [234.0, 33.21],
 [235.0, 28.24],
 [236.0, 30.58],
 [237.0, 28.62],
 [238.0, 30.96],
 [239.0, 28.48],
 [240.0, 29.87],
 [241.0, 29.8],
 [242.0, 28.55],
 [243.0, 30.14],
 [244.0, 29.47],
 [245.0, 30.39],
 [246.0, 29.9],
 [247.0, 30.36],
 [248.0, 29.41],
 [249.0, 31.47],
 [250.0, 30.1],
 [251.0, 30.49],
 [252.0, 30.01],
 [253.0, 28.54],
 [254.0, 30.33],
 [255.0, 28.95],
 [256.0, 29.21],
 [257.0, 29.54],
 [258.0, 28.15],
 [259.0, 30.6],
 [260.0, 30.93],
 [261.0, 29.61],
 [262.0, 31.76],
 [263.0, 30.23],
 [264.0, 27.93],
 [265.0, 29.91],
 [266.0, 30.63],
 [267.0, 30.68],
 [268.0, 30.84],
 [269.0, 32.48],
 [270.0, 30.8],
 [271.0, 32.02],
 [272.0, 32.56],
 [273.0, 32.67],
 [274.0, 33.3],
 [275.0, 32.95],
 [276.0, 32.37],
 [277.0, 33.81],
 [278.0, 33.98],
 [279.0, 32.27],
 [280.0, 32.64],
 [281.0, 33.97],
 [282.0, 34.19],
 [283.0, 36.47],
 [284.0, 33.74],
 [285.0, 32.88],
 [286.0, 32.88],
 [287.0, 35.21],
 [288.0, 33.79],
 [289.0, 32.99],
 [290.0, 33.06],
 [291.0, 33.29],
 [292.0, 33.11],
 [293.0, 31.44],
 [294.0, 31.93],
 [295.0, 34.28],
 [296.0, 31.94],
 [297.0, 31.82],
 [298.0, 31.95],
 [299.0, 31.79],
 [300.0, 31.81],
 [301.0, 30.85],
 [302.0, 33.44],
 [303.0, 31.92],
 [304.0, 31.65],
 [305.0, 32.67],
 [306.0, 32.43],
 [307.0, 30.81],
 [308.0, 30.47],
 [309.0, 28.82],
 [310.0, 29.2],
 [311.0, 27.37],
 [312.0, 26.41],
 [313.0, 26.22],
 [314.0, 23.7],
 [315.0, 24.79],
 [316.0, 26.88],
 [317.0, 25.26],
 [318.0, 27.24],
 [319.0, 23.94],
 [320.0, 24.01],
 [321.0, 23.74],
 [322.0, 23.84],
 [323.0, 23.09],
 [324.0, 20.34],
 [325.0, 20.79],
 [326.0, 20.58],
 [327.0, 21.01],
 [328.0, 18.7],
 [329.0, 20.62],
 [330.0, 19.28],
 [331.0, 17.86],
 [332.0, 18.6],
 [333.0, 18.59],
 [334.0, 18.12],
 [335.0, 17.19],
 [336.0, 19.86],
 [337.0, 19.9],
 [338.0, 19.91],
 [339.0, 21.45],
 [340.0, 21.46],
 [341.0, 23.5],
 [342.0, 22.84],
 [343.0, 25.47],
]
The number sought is 29.2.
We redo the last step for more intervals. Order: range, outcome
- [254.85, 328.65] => 29.9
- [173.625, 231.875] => 28.1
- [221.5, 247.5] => 29.7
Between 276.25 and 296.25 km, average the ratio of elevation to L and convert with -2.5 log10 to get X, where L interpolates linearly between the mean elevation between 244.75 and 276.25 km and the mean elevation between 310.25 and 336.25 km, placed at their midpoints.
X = -0.22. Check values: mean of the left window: 30.6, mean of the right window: 22.3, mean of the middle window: 33.4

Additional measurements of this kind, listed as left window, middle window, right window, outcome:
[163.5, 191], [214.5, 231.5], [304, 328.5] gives -0.10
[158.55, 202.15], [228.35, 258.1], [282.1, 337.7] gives -0.09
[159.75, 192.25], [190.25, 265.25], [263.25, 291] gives 0.03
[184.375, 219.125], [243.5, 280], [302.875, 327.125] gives -0.14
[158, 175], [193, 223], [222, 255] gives 0.02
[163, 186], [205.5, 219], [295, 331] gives -0.06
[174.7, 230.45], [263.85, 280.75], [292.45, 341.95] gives -0.20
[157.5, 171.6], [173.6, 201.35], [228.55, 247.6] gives 0.06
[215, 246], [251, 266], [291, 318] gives 0.01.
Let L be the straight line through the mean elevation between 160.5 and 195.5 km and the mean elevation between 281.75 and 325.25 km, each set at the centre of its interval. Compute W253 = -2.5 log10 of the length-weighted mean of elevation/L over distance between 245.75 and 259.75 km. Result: -0.04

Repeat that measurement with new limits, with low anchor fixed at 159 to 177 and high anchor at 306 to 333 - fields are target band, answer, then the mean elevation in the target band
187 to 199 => 0.01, 27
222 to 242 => -0.13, 29.7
